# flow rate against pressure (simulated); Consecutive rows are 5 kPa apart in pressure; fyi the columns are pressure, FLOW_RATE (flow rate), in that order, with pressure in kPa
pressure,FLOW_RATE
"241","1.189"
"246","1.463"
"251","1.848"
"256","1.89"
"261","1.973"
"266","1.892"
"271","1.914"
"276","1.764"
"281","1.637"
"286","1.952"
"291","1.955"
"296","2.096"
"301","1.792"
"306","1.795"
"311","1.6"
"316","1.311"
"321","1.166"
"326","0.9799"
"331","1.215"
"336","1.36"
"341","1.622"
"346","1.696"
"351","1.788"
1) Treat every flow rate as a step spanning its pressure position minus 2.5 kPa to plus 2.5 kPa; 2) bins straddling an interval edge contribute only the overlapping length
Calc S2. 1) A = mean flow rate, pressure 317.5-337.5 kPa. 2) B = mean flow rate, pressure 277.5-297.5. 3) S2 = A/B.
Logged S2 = 0.6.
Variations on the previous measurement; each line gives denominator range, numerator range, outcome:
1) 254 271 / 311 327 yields 0.65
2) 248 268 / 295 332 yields 0.78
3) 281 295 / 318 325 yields 0.59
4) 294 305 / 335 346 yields 0.81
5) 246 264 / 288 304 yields 1.05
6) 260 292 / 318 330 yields 0.59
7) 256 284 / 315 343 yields 0.69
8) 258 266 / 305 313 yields 0.87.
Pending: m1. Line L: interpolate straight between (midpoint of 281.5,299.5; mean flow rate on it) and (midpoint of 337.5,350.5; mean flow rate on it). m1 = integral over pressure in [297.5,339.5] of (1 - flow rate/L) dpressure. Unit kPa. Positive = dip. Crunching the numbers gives 8.82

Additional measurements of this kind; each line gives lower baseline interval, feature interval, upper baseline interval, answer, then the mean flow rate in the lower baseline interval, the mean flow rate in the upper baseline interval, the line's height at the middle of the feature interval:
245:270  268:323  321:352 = -3.3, 1.84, 1.4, 1.63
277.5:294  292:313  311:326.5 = -3.9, 1.85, 1.25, 1.54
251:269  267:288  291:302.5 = 1.2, 1.91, 1.96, 1.93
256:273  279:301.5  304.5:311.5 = -1.3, 1.92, 1.71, 1.8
